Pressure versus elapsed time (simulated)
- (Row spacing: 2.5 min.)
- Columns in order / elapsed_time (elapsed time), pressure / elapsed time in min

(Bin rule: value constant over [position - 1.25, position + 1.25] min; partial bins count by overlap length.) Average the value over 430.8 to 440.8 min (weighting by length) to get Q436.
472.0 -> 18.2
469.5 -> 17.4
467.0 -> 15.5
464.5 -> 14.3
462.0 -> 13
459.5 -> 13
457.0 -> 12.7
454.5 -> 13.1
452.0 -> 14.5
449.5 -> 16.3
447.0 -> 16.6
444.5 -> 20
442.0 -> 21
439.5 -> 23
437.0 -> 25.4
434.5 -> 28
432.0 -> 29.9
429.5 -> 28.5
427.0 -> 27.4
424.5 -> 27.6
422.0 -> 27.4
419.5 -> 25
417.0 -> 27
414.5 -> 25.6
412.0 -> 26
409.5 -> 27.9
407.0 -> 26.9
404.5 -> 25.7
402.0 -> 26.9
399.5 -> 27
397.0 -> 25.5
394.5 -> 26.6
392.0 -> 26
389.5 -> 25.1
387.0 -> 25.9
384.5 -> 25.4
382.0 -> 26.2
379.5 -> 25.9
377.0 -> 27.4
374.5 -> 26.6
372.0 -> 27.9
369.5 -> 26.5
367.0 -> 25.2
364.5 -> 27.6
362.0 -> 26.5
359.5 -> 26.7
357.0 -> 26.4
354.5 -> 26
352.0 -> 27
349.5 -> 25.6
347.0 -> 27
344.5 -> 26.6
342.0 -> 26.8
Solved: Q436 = 26.5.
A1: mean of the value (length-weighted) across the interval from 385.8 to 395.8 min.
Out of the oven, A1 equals 25.9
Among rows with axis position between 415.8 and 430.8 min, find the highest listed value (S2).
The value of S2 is 28.5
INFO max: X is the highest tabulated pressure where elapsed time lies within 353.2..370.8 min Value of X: 27.6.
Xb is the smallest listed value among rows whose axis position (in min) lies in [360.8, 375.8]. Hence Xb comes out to 25.2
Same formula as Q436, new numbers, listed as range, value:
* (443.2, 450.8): 17.6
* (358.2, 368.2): 26.5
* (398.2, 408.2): 26.6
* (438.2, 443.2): 22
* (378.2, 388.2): 25.9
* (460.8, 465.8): 13.7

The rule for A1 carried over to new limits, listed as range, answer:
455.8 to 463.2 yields 12.9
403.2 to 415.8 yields 26.4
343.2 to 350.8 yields 26.4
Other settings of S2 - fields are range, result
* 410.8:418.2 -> 27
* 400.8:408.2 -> 26.9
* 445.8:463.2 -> 16.6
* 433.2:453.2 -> 28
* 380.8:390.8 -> 26.2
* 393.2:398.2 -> 26.6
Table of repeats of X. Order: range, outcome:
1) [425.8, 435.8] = 29.9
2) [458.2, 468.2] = 15.5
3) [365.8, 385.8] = 27.9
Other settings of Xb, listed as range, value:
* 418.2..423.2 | 25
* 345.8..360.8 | 25.6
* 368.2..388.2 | 25.4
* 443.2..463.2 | 12.7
